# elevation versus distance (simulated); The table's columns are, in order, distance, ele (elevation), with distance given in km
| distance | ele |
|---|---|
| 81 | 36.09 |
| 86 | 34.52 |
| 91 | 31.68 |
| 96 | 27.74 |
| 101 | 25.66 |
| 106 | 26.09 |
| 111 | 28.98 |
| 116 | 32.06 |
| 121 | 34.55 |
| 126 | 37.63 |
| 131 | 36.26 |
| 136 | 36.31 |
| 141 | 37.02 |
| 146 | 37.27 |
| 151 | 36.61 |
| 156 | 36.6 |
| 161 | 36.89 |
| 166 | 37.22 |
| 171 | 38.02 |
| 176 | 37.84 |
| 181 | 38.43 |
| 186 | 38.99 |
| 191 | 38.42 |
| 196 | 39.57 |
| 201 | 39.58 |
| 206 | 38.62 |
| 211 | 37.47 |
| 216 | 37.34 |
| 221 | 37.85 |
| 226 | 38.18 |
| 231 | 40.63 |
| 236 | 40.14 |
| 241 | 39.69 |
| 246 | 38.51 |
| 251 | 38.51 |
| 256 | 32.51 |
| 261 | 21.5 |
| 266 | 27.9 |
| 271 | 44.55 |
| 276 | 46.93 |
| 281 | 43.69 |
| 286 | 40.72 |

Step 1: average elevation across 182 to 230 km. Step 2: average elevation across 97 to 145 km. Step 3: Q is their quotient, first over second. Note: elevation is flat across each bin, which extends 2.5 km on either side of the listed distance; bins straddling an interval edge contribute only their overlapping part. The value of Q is 1.18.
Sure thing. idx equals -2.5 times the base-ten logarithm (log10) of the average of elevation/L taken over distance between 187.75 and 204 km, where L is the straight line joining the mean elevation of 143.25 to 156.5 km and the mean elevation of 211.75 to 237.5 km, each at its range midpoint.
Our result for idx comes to -0.03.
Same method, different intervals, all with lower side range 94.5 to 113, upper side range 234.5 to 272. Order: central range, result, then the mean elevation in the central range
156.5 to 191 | -0.23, 37.9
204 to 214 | -0.17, 38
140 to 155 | -0.25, 36.9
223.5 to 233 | -0.17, 39.3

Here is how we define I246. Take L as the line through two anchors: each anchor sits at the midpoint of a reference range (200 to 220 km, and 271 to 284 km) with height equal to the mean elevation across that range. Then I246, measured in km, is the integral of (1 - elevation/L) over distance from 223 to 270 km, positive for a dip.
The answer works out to 6.8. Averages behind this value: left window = 38.1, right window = 45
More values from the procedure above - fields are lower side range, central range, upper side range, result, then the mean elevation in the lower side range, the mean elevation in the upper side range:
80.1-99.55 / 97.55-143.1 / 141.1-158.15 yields 2.5 km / 31.8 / 36.9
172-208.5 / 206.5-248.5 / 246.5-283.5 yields -1.2 km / 38.7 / 36.6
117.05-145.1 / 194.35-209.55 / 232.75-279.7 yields -1.0 km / 36.2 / 36.9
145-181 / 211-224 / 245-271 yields -1.1 km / 37.3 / 32.6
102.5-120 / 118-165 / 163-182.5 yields -4.4 km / 29.3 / 37.8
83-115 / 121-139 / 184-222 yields -2.5 km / 29.4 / 38.5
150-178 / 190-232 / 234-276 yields -2.2 km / 37.2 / 36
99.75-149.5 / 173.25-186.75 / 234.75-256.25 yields -1.0 km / 33.4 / 38.3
